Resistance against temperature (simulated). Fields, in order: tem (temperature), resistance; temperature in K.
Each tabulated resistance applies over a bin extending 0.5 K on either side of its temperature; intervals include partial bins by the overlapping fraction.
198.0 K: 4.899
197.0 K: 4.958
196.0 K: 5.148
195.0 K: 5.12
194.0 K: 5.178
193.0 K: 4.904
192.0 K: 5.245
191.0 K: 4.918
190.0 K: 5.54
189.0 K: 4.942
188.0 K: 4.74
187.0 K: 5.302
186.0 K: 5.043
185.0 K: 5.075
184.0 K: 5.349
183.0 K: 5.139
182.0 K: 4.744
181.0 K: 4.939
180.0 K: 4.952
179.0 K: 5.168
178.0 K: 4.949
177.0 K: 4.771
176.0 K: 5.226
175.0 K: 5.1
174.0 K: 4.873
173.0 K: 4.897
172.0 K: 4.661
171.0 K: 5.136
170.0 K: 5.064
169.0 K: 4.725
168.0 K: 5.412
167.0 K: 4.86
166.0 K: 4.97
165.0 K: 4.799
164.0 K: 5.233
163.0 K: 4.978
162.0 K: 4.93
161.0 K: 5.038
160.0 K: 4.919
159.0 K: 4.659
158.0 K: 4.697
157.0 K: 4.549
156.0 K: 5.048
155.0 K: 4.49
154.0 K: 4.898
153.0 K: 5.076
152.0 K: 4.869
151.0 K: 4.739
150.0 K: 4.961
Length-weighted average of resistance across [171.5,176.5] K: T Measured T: 4.95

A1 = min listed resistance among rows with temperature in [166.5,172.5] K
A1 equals 4.661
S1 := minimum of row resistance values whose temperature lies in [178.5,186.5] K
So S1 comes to 4.744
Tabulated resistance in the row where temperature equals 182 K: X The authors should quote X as 4.744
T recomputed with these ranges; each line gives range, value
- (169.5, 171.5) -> 5.1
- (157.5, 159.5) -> 4.68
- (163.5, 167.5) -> 4.97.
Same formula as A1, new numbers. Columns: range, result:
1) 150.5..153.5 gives 4.739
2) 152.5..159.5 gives 4.49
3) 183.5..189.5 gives 4.74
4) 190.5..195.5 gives 4.904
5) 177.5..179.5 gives 4.949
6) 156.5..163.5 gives 4.549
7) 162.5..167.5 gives 4.799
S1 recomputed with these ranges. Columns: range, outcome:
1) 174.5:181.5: 4.771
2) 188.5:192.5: 4.918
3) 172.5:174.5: 4.873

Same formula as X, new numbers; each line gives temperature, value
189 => 4.942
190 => 5.54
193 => 4.904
